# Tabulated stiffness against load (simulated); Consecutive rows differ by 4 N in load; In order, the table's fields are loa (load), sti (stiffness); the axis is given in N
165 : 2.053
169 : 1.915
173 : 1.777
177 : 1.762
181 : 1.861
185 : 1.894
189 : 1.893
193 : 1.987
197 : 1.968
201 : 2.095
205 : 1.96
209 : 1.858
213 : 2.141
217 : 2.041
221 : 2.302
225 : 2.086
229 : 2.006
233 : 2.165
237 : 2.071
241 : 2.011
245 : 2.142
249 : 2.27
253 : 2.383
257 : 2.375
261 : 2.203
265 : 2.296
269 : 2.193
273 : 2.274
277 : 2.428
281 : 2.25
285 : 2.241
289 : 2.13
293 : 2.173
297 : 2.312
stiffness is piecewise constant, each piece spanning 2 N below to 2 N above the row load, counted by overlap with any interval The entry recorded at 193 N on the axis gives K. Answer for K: 1.987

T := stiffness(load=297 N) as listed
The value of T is 2.312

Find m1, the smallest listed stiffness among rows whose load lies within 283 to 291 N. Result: 2.13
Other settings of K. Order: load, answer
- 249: 2.27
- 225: 2.086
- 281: 2.25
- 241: 2.011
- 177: 1.762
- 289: 2.13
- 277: 2.428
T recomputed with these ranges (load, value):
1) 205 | 1.96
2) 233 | 2.165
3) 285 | 2.241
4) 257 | 2.375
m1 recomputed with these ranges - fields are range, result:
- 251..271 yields 2.193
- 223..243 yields 2.006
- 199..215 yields 1.858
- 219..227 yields 2.086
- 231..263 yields 2.011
